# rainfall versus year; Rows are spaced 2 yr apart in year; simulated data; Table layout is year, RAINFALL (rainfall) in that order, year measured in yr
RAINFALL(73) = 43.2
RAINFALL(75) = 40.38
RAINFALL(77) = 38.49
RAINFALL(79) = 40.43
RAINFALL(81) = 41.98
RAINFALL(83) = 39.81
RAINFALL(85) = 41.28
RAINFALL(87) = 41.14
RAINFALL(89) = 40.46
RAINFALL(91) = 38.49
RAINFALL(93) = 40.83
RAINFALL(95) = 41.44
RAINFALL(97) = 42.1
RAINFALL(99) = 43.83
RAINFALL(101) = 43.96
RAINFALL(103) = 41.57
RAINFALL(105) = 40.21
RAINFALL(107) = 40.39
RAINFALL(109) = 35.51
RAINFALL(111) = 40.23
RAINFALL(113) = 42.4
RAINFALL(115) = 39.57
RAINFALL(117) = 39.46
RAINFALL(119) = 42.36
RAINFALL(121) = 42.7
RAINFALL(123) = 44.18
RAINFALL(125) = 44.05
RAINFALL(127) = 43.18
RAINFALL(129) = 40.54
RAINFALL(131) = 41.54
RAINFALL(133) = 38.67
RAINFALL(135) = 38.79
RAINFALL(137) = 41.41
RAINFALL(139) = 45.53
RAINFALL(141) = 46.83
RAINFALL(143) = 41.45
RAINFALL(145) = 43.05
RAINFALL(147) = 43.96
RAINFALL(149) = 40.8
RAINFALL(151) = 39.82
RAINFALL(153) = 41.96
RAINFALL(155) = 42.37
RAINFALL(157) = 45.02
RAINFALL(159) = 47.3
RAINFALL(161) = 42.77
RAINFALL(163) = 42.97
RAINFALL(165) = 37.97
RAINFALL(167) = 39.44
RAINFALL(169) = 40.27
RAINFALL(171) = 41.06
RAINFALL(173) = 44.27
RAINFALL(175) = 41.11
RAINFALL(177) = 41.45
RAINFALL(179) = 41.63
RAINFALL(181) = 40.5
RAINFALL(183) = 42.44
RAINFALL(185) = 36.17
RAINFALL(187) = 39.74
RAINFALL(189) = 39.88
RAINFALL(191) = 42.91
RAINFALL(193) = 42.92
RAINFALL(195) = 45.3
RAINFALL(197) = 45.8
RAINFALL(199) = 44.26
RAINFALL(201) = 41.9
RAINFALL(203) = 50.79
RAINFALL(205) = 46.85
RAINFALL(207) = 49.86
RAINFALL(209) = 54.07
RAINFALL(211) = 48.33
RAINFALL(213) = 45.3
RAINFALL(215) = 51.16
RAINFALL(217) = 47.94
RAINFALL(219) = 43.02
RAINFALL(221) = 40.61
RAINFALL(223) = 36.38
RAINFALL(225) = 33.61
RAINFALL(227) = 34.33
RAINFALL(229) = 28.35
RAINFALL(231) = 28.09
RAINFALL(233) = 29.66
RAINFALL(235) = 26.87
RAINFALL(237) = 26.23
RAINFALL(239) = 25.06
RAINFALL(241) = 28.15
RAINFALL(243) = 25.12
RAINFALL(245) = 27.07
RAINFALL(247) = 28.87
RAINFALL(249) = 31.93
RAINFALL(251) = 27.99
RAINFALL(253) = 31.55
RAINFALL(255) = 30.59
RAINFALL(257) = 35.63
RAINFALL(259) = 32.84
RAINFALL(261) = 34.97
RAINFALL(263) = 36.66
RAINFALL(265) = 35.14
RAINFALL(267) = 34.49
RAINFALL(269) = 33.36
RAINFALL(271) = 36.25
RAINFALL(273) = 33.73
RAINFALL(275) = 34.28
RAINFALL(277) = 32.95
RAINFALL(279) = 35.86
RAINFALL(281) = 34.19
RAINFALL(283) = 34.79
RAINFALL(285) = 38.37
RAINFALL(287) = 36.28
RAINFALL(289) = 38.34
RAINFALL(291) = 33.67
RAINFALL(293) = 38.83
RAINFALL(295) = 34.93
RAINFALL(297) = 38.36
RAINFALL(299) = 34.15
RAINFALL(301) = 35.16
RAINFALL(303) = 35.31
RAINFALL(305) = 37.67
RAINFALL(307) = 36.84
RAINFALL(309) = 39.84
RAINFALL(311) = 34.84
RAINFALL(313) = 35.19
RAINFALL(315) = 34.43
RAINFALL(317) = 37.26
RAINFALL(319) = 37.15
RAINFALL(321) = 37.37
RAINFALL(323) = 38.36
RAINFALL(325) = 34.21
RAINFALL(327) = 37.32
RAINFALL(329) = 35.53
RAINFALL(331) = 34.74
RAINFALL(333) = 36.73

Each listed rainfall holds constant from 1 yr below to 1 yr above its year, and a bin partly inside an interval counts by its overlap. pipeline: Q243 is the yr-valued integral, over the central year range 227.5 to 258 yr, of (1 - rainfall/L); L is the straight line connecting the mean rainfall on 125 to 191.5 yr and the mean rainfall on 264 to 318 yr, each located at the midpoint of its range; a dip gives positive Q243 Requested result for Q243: 7.3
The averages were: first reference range 41.7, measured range 28.8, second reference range 35.7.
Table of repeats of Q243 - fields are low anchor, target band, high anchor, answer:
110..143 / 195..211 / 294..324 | -3.2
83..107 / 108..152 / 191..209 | 1.3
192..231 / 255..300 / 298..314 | 3.5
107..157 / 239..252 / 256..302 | 3.1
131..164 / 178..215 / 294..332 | -3.5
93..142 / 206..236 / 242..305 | -2.6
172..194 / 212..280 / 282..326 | 8.9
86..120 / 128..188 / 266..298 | -3.8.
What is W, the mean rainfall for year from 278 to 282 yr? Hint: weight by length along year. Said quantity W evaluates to 35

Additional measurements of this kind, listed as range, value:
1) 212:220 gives 46.9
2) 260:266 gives 35.6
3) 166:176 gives 41.2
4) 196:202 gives 44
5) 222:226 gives 35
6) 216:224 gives 42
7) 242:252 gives 28.2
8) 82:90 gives 40.7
